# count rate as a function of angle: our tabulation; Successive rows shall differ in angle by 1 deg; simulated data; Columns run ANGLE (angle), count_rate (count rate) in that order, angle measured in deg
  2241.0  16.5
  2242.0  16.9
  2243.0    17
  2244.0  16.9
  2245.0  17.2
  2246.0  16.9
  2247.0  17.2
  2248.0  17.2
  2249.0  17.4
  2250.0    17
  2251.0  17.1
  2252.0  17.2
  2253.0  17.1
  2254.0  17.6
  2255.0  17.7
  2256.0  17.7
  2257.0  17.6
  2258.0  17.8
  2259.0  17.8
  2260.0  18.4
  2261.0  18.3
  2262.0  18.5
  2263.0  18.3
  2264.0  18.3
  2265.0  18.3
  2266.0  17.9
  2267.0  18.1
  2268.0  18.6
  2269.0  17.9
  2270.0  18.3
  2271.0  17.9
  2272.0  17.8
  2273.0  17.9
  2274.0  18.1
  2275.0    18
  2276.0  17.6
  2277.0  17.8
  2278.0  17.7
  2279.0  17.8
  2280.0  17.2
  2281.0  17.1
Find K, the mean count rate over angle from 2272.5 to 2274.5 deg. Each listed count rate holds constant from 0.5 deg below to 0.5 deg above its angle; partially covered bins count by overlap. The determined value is 18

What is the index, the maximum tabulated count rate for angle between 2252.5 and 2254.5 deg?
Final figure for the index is 17.6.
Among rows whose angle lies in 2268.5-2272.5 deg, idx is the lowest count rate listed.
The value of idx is 17.8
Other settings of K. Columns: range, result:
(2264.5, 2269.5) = 18.2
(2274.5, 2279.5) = 17.8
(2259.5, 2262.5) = 18.4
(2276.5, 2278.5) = 17.8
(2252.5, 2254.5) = 17.4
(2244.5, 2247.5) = 17.1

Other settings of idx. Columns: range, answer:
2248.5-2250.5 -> 17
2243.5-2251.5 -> 16.9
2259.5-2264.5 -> 18.3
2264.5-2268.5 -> 17.9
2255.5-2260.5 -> 17.6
